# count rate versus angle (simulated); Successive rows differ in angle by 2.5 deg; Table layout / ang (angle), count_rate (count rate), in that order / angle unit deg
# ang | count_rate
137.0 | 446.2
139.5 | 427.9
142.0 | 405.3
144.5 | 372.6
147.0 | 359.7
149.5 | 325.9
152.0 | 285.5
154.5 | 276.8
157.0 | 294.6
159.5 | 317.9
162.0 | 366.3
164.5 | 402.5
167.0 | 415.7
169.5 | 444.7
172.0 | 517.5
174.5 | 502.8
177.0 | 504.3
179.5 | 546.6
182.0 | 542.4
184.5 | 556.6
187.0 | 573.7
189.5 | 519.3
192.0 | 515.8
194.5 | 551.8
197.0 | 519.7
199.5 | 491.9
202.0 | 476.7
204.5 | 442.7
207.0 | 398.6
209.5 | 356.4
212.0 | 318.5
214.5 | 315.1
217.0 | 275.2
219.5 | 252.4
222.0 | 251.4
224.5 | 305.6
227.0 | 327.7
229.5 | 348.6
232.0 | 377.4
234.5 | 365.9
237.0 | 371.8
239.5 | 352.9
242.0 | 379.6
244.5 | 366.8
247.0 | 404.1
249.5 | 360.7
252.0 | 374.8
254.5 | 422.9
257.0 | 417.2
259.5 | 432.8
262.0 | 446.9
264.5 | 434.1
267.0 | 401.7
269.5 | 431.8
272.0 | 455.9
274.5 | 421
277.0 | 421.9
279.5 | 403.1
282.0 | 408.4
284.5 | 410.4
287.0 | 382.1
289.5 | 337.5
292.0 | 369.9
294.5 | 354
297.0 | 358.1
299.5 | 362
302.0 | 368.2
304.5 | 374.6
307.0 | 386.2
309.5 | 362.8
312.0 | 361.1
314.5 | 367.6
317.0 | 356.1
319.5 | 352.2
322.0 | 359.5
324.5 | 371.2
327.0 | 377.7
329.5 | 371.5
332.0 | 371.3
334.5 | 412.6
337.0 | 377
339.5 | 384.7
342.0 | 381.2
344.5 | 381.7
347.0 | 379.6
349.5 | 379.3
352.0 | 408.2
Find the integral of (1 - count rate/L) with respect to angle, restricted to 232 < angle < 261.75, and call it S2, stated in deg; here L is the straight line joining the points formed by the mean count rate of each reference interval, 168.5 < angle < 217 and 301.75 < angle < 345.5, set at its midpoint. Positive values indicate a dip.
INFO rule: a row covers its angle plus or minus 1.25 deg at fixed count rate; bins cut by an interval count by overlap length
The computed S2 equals 3.0 deg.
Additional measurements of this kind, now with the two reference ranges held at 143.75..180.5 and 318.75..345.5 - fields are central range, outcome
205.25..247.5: 5.29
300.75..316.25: 0.40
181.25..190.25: -3.61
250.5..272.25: -2.14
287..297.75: 0.65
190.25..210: -4.24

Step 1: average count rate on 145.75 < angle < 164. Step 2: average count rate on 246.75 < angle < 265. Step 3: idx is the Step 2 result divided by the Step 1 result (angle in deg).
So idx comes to 1.3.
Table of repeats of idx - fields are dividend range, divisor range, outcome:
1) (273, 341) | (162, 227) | 0.87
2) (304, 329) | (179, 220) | 0.81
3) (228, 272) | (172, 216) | 0.83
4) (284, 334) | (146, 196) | 0.83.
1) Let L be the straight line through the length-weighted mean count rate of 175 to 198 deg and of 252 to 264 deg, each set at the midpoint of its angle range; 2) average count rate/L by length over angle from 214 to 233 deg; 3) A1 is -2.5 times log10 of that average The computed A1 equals 0.48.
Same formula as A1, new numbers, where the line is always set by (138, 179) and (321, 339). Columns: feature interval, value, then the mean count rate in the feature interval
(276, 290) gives -0.04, 396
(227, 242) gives 0.07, 362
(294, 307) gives 0.04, 366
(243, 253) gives 0.02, 377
